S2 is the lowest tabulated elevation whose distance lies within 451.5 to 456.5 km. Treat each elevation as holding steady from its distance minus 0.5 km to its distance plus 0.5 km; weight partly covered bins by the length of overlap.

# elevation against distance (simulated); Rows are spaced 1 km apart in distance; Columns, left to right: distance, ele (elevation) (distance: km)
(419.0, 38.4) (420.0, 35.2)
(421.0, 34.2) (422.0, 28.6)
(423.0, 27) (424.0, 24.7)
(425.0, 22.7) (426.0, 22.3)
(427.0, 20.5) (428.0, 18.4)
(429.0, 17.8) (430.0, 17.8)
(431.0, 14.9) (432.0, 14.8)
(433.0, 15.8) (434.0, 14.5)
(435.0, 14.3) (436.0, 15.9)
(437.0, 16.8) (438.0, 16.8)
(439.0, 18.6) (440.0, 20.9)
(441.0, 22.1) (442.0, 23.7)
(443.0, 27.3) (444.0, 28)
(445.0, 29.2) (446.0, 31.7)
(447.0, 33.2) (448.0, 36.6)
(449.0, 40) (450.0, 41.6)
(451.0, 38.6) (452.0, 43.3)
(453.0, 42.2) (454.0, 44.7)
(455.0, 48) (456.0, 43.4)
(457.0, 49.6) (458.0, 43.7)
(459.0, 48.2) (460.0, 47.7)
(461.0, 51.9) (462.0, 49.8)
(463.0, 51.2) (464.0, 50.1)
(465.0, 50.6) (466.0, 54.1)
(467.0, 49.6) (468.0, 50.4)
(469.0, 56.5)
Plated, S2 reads 42.2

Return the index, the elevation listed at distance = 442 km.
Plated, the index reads 23.7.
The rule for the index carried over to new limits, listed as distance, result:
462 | 49.8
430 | 17.8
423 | 27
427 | 20.5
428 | 18.4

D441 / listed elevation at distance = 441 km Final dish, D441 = 22.1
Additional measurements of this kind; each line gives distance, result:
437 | 16.8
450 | 41.6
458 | 43.7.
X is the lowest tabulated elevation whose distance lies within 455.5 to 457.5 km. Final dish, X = 43.4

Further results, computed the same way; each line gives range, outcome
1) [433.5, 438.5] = 14.3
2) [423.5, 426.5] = 22.3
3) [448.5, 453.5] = 38.6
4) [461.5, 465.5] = 49.8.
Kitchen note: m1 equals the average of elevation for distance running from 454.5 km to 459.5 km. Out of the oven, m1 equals 46.6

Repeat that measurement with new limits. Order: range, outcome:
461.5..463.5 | 50.5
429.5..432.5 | 15.8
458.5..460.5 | 48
